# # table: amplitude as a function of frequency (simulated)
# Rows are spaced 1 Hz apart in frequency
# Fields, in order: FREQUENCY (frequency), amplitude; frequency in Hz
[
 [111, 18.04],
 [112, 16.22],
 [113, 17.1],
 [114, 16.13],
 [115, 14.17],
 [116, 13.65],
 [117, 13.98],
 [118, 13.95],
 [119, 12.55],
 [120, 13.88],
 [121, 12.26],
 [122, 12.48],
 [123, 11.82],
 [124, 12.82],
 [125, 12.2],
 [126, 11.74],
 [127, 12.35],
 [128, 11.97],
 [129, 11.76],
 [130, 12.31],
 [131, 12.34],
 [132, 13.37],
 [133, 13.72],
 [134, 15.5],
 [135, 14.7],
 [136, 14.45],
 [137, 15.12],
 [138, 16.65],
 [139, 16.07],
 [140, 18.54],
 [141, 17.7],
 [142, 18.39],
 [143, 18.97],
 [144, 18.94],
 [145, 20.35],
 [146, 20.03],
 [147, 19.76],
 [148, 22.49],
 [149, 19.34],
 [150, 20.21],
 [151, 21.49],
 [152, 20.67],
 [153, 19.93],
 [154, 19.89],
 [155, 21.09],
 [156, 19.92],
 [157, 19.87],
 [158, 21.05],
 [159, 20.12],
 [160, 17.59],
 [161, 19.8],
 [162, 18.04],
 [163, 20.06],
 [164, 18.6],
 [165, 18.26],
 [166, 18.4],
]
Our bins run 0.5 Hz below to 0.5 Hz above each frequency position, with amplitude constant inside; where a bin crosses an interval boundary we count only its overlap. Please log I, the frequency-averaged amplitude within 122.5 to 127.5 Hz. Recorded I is 12.2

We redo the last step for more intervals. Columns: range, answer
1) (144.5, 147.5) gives 20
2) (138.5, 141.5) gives 17.4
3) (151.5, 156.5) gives 20.3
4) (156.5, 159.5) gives 20.3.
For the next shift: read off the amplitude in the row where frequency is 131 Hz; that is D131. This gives 12.34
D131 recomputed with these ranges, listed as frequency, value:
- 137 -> 15.12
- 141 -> 17.7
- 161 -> 19.8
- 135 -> 14.7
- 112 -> 16.22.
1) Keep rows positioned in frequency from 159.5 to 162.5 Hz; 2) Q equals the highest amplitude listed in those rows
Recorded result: 19.8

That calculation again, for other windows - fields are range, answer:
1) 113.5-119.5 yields 16.13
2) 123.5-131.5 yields 12.82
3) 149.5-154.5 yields 21.49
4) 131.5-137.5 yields 15.5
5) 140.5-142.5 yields 18.39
